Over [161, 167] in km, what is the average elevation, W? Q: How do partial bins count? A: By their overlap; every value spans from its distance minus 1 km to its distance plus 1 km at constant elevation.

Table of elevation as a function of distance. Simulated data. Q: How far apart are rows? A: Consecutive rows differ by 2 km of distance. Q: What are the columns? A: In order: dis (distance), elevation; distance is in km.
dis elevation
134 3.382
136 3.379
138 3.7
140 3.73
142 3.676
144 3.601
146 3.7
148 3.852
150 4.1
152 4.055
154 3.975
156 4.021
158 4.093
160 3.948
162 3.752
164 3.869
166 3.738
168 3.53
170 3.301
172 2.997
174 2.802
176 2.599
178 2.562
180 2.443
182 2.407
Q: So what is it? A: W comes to 3.79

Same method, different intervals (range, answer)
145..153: 3.93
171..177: 2.8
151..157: 4.02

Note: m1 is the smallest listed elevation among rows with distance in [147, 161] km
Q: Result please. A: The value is 3.852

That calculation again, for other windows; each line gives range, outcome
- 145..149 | 3.7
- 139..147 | 3.601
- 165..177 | 2.599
